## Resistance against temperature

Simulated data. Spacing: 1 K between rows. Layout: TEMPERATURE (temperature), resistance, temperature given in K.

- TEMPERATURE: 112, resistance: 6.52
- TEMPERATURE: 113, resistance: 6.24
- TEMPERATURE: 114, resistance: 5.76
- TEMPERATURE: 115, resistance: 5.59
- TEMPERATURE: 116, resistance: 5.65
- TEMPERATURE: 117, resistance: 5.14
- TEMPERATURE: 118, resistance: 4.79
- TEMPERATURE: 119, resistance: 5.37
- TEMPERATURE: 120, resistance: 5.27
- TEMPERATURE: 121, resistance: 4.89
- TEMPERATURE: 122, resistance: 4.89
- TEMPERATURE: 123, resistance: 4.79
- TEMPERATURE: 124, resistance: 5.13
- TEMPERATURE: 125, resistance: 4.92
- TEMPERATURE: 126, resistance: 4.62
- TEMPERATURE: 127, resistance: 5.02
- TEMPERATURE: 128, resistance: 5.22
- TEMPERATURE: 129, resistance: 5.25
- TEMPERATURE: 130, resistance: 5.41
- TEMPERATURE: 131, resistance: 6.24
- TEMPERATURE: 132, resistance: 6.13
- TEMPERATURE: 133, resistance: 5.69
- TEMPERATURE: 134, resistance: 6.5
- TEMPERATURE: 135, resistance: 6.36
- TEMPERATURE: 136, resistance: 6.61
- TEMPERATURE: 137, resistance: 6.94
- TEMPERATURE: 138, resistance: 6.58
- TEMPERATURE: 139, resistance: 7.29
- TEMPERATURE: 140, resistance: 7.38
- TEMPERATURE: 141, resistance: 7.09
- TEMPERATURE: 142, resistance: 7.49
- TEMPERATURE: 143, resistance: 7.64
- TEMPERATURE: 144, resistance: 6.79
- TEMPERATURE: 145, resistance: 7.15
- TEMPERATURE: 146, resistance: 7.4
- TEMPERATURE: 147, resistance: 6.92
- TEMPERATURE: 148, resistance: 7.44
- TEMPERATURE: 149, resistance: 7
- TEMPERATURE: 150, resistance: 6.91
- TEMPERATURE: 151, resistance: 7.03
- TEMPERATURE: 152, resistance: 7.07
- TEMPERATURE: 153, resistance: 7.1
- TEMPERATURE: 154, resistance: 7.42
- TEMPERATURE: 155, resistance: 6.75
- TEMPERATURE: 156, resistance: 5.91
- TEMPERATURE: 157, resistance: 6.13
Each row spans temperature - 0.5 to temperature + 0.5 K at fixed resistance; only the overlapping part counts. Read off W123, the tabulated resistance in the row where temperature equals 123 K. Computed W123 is 4.79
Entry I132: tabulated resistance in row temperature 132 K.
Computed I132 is 6.13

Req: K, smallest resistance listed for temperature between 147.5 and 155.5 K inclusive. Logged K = 6.75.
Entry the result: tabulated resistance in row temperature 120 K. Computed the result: 5.27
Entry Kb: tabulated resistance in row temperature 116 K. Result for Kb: 5.65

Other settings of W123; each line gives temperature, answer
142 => 7.49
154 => 7.42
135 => 6.36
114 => 5.76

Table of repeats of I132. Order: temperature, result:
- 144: 6.79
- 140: 7.38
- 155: 6.75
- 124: 5.13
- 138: 6.58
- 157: 6.13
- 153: 7.1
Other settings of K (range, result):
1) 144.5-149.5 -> 6.92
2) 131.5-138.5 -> 5.69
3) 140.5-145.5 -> 6.79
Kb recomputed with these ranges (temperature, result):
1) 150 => 6.91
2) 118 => 4.79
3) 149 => 7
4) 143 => 7.64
